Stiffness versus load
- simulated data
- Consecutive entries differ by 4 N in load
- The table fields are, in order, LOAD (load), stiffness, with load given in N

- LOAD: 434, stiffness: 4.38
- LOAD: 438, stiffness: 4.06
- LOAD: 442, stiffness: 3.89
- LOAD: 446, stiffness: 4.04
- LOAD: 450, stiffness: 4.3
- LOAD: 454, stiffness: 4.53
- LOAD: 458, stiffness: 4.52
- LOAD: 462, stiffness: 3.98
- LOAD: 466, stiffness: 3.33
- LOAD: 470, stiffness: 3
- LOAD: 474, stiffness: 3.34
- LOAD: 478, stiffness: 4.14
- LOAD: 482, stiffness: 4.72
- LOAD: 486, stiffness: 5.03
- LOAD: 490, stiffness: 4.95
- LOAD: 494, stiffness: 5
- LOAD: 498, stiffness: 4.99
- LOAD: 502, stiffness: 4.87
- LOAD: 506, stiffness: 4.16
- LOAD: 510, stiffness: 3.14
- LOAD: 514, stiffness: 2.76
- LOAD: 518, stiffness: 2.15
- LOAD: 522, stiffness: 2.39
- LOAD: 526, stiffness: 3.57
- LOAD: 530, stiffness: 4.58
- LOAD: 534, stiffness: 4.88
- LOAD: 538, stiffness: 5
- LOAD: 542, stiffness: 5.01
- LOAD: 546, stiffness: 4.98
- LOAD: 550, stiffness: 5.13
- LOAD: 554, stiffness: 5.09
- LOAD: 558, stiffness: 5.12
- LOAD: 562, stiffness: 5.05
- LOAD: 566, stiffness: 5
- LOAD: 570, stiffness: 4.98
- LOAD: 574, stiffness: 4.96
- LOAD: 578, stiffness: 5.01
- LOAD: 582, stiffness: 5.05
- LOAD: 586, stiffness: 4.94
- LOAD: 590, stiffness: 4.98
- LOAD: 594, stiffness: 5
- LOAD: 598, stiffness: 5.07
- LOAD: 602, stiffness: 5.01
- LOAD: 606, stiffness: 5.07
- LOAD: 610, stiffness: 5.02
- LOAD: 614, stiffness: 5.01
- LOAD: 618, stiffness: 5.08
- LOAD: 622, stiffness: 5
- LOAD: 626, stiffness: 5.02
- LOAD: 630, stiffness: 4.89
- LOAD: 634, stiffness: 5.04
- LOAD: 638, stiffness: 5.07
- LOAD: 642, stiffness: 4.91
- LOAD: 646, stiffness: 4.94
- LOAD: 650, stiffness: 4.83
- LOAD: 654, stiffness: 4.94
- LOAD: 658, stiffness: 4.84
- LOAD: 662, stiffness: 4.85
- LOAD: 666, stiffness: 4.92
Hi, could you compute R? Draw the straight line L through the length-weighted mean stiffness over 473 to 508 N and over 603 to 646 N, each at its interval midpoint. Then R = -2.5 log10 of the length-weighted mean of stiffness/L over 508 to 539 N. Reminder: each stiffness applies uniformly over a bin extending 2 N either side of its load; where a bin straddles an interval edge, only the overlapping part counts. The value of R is 0.32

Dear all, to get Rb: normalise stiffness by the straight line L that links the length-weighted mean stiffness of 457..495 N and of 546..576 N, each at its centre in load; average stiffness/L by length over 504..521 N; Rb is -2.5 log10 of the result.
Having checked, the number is 0.44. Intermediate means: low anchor 4.17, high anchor 5.04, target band 3.01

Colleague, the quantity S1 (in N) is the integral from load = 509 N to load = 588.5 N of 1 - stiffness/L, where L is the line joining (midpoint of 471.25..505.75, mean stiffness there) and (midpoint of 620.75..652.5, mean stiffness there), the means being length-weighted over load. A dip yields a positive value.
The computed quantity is 4.7 N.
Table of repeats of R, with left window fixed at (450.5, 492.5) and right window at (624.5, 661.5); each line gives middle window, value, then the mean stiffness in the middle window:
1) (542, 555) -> -0.123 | 5.06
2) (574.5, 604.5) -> -0.069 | 5.01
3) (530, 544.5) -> -0.104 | 4.91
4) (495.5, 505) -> -0.132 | 4.85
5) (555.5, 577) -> -0.097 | 5.02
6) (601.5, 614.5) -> -0.056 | 5.03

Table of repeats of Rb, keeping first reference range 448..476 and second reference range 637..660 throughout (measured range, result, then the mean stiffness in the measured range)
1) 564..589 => -0.11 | 4.99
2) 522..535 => 0.06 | 4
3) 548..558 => -0.17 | 5.11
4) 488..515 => -0.06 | 4.32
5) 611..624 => -0.06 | 5.03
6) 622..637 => -0.04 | 4.99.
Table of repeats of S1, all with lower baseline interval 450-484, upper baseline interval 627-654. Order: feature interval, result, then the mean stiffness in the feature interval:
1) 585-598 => -0.9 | 4.99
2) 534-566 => -4.4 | 5.04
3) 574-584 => -0.9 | 5.02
